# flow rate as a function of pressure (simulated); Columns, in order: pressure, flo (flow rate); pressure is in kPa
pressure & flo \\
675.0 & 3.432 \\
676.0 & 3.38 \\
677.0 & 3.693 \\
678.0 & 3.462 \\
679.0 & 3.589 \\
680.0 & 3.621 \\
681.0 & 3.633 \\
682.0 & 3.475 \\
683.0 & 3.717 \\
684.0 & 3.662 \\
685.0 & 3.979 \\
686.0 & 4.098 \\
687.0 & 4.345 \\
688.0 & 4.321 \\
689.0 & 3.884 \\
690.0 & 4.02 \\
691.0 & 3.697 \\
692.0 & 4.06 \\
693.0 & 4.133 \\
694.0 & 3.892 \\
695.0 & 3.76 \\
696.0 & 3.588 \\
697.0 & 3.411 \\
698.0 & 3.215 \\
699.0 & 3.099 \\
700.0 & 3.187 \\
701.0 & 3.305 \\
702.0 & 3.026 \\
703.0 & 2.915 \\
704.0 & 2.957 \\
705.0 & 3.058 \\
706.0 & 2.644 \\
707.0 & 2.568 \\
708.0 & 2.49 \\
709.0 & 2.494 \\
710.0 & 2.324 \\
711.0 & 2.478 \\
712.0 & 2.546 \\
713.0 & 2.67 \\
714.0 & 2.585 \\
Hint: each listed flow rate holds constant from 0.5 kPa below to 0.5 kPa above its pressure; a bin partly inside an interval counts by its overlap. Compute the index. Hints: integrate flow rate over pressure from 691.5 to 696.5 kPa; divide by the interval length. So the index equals 3.89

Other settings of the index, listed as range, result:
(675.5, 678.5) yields 3.51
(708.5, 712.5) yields 2.46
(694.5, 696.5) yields 3.67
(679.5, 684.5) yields 3.62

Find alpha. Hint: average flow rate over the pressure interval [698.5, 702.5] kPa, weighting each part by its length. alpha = 3.15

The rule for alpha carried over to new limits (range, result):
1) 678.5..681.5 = 3.61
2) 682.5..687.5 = 3.96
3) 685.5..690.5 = 4.13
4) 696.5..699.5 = 3.24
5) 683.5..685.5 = 3.82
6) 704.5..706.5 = 2.85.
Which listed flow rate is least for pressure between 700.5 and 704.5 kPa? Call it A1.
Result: 2.915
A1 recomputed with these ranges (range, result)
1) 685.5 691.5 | 3.697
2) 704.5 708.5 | 2.49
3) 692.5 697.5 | 3.411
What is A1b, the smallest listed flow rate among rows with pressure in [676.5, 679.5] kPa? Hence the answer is 3.462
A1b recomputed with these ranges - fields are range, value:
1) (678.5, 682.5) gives 3.475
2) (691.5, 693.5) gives 4.06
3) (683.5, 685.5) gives 3.662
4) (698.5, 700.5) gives 3.099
